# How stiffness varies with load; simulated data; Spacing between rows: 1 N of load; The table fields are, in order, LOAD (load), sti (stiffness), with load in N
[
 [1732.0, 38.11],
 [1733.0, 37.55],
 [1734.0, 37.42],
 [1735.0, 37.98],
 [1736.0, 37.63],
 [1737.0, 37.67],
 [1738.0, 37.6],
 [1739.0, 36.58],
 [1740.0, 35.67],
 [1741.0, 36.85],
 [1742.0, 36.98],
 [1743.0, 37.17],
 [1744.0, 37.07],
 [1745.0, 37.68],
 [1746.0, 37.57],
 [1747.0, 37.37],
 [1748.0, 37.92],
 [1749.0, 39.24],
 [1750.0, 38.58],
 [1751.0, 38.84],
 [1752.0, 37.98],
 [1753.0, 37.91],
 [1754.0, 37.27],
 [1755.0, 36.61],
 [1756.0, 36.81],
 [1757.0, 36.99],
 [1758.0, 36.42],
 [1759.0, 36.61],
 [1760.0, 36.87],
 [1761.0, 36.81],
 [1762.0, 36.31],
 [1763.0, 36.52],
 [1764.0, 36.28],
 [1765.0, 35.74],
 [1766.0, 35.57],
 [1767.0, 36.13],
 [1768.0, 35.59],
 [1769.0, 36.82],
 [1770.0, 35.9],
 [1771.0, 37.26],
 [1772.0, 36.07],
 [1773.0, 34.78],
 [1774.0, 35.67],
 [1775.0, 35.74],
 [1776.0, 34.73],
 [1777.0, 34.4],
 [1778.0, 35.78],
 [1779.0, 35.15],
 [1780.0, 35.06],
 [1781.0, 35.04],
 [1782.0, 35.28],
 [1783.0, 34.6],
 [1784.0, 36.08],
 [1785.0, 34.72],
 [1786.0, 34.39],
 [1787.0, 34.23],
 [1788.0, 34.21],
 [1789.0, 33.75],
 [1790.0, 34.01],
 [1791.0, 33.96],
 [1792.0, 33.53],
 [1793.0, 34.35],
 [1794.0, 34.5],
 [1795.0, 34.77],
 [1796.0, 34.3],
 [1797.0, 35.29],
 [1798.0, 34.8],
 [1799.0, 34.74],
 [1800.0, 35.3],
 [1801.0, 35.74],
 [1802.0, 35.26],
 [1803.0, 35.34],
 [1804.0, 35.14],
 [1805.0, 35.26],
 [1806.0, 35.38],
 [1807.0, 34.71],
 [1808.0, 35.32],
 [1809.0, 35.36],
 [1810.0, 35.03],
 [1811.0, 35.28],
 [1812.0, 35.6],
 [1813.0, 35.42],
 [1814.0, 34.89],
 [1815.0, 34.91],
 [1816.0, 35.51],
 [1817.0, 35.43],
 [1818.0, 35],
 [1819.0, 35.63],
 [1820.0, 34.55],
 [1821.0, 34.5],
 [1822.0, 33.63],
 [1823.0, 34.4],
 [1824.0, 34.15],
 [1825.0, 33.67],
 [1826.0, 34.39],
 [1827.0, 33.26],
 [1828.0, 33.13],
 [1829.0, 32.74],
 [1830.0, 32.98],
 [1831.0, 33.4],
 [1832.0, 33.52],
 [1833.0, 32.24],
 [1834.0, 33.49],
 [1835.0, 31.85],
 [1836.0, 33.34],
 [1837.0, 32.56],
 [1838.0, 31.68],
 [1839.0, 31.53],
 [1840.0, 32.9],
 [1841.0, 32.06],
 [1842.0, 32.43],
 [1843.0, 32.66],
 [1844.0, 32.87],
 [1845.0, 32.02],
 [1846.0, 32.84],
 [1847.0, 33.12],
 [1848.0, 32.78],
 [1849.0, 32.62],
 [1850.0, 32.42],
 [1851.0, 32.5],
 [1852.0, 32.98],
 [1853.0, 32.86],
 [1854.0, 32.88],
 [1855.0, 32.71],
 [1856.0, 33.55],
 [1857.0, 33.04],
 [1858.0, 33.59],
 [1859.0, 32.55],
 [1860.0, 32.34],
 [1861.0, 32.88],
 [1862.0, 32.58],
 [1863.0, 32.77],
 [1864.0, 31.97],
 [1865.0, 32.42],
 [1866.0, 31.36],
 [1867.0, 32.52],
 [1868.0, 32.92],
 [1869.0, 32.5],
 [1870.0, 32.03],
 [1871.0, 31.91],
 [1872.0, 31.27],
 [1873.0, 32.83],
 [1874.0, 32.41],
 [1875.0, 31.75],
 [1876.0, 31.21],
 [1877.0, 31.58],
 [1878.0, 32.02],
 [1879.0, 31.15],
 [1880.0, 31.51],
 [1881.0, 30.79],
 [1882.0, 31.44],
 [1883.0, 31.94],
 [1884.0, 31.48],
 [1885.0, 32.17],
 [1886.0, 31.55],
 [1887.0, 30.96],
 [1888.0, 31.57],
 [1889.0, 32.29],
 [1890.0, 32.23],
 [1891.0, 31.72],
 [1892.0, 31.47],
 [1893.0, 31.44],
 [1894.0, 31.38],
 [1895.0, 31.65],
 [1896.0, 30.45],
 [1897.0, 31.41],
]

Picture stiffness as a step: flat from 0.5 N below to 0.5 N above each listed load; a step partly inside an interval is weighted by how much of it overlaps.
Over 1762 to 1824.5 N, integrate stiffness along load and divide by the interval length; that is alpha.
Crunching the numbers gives 35.1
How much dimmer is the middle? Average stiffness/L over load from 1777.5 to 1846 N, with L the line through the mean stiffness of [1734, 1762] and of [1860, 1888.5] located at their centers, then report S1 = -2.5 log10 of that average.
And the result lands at 0.01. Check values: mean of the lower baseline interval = 37.3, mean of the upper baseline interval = 31.9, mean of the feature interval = 34.2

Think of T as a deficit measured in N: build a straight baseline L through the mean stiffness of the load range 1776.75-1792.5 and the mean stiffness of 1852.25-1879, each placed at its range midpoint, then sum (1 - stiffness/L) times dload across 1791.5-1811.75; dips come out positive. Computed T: -0.48 N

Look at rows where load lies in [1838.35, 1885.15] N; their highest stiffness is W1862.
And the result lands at 33.59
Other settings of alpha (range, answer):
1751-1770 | 36.7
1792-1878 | 33.5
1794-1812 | 35.1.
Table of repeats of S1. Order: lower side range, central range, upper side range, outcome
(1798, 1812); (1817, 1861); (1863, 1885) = 0.01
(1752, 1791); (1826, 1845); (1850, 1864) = 0.03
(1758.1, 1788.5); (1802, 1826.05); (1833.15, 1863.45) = -0.03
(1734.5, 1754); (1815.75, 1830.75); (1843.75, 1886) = 0.00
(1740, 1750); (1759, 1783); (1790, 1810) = 0.01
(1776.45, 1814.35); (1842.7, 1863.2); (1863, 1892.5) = 0.00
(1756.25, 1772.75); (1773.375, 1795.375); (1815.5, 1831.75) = 0.03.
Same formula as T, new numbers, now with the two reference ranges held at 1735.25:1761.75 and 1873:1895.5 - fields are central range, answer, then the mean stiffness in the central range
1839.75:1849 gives 0.19 N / 32.6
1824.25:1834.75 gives 0.21 N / 33.3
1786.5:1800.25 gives 0.41 N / 34.4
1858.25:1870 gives 0.02 N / 32.4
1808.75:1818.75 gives -0.19 N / 35.2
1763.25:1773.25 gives 0.12 N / 36.1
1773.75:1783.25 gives 0.24 N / 35.1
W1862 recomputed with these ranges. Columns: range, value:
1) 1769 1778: 37.26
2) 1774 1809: 36.08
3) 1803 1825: 35.63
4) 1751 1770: 38.84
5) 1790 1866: 35.74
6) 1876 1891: 32.29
